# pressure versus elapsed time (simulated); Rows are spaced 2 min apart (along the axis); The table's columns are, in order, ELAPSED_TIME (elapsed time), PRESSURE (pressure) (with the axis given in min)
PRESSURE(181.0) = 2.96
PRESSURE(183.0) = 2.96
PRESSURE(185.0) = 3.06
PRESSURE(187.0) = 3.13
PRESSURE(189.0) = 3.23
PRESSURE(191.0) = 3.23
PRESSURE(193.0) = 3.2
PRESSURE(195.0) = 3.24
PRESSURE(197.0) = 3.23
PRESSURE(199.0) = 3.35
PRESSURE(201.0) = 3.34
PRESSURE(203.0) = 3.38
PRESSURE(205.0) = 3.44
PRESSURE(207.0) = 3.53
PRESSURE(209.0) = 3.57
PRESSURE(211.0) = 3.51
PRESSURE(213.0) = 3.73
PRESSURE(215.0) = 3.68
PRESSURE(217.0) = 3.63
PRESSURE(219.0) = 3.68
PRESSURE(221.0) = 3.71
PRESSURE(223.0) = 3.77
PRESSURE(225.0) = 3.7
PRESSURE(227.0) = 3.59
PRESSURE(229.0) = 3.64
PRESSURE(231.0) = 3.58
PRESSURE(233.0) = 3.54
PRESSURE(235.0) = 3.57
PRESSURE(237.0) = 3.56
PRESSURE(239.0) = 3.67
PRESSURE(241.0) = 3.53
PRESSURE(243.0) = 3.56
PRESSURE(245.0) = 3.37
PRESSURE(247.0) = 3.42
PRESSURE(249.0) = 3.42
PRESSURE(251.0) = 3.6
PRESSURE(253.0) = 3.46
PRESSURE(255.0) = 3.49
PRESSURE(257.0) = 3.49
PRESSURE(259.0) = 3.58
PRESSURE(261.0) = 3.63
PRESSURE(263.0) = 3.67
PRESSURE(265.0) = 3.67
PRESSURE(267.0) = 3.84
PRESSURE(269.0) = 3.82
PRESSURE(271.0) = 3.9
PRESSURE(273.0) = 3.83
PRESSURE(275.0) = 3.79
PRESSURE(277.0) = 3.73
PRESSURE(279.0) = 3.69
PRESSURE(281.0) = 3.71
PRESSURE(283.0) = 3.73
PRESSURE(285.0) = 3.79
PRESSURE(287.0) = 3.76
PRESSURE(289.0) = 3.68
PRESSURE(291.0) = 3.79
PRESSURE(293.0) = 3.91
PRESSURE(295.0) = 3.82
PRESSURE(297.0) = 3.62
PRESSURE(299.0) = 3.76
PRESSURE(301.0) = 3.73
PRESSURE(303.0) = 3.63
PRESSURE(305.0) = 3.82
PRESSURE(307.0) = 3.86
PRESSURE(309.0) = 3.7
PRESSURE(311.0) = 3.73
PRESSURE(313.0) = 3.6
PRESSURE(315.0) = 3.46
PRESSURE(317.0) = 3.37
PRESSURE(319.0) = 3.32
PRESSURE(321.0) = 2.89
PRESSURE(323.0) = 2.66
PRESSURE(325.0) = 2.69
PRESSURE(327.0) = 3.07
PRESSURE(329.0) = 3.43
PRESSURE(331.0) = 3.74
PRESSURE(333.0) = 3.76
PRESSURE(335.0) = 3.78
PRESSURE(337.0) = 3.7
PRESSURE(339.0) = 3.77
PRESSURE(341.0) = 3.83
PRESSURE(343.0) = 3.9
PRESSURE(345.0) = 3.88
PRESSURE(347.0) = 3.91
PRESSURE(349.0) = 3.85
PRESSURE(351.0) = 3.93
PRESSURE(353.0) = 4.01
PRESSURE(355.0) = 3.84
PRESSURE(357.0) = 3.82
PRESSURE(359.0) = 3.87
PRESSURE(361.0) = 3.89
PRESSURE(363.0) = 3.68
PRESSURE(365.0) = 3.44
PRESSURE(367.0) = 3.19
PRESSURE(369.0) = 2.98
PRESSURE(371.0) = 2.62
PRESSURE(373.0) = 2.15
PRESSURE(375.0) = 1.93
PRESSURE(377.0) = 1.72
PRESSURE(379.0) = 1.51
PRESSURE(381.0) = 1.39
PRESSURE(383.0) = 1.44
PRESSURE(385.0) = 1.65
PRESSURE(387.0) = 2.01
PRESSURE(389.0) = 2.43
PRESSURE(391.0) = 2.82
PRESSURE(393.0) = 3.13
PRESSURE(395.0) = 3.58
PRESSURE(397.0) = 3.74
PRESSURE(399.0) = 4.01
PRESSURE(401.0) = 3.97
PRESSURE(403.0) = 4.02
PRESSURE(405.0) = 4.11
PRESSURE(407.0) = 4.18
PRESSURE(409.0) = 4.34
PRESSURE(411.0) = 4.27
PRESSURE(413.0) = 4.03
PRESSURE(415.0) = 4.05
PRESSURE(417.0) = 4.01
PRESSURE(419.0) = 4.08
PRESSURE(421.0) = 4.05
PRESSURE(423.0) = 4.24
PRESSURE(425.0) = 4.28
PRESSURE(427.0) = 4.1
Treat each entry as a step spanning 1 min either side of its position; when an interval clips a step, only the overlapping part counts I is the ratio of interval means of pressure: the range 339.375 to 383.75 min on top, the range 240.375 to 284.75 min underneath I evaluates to 0.86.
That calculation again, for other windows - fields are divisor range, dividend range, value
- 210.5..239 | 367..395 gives 0.61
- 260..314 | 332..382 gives 0.88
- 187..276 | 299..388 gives 0.91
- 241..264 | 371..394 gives 0.58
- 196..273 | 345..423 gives 0.93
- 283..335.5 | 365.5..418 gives 0.86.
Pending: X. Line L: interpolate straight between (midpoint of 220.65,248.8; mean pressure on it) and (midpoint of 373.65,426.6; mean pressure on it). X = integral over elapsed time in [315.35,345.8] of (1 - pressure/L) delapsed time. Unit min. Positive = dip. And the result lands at -0.5 min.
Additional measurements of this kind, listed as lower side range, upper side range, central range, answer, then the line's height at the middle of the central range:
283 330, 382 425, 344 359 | -1.49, 3.54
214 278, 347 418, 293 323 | -0.97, 3.46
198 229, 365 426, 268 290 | -2.08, 3.44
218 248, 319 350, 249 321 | -2.36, 3.55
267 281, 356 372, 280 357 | -0.69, 3.62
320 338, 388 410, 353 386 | 7.18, 3.51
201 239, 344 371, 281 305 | -0.74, 3.64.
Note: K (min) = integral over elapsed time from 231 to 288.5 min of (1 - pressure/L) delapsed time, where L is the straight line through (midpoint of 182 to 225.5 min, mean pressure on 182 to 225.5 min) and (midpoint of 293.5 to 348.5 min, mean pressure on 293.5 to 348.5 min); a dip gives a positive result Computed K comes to -2.3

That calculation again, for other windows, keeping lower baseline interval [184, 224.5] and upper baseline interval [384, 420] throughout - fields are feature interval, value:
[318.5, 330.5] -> 1.7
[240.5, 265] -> -0.4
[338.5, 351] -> -1.2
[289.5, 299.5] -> -0.8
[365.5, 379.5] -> 4.7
